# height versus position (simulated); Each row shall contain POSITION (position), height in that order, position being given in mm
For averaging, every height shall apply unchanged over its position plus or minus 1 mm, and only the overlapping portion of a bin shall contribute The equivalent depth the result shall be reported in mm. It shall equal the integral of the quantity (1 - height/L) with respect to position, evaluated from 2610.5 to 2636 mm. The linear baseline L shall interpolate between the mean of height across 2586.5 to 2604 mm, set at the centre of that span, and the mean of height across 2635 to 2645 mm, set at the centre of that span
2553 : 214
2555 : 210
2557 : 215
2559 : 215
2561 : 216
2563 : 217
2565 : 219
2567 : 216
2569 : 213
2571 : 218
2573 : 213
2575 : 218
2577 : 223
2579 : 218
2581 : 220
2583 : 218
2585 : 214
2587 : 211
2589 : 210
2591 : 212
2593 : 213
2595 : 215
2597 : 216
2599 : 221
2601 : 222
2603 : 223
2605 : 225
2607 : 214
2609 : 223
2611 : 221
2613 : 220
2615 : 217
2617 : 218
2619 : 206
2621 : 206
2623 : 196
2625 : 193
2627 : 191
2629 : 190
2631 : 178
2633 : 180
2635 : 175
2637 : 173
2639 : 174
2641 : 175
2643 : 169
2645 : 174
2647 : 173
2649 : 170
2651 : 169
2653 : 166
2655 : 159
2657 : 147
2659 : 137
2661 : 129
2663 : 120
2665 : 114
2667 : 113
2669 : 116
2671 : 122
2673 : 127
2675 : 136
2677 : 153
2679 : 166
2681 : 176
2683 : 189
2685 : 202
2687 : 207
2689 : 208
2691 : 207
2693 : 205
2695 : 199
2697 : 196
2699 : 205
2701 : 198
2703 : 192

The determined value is -1.3 mm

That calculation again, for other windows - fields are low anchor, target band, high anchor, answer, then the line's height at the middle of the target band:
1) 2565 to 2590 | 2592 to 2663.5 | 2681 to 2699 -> 6.9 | 209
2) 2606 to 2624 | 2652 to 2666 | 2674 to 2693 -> 4.0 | 194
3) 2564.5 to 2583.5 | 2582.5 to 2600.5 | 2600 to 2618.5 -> 0.3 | 219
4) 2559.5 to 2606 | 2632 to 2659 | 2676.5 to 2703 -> 4.7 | 203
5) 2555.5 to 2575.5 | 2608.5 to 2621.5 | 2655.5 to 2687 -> -2.4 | 183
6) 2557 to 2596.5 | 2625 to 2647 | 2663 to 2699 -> 1.1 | 188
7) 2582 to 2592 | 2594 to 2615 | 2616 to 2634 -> -1.5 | 205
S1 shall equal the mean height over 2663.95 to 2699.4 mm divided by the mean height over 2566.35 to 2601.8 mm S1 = 0.78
